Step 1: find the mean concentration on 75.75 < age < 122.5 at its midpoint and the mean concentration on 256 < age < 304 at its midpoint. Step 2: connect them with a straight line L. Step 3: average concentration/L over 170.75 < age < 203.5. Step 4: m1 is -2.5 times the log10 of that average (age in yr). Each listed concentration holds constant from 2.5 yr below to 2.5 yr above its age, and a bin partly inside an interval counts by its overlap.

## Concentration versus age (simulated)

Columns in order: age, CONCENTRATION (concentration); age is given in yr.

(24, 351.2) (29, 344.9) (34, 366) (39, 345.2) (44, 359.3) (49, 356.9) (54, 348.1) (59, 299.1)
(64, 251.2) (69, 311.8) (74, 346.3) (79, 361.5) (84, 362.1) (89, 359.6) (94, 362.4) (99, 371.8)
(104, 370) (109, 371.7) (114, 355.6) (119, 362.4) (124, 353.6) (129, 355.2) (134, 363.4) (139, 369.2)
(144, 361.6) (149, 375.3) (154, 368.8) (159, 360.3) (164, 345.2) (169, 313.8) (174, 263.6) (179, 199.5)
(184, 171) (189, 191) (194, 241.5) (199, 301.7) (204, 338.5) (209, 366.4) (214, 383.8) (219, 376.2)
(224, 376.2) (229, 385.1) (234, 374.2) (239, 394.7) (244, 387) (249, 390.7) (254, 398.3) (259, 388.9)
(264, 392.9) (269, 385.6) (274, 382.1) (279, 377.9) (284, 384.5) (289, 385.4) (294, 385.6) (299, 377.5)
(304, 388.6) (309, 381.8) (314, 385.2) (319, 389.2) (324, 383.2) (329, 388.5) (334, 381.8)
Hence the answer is 0.50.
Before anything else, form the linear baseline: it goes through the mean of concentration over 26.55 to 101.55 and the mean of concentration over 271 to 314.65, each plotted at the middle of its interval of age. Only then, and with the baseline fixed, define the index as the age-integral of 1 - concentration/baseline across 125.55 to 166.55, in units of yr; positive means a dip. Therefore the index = -0.5 yr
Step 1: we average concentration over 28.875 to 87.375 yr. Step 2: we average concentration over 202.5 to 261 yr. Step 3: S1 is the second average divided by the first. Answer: 1.1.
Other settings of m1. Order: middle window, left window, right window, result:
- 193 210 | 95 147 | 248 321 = 0.194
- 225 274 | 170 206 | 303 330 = -0.237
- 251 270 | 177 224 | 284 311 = -0.127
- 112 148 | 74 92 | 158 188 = -0.163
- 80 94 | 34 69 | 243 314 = -0.074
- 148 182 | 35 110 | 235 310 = 0.162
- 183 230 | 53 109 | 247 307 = 0.176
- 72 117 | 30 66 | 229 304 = -0.054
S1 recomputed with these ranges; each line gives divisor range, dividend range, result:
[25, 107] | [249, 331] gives 1.12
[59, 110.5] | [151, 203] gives 0.81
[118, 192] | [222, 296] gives 1.22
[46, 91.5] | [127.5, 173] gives 1.06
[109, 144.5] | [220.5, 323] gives 1.07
